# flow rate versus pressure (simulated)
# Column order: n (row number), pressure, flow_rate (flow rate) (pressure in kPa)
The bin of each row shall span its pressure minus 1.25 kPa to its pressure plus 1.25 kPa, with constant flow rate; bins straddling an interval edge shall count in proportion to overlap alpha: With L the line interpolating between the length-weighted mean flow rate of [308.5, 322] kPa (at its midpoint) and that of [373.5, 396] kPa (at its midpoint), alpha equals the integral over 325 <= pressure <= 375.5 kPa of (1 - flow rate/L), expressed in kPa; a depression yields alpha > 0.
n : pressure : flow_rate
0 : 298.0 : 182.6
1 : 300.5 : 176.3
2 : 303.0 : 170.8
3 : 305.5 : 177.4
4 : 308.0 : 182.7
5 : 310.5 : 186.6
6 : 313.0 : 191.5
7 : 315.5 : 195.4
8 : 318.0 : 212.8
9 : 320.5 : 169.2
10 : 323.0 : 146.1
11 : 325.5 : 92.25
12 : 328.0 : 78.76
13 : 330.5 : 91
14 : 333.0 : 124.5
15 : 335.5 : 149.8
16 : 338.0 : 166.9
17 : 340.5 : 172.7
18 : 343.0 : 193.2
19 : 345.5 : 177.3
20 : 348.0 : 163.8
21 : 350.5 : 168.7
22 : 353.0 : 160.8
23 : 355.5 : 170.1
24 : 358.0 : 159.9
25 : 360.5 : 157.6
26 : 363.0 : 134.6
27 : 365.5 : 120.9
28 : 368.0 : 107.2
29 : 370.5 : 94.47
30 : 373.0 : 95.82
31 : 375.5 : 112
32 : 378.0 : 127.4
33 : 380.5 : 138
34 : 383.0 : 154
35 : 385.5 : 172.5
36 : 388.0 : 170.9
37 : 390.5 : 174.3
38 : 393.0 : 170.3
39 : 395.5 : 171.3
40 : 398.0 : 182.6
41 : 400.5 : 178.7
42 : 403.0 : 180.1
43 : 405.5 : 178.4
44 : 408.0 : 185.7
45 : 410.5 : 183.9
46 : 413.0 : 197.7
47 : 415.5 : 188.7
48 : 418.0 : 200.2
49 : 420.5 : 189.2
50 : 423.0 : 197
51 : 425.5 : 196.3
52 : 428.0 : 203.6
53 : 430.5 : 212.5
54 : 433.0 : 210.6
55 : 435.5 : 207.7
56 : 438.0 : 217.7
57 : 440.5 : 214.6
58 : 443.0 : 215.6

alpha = 9.3 kPa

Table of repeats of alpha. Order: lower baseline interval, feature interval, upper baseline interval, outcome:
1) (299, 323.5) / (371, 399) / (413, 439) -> 6.48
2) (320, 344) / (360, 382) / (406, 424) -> 5.72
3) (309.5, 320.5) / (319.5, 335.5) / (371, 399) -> 5.79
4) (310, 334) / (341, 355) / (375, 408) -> -1.69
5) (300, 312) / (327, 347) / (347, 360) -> 2.80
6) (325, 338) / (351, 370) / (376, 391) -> -1.19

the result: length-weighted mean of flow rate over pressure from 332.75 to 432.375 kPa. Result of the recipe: 165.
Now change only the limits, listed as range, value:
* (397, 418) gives 185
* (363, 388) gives 128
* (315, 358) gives 154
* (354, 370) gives 140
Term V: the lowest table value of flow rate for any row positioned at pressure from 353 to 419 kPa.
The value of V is 94.47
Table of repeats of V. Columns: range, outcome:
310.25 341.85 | 78.76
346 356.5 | 160.8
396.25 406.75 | 178.4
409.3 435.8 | 183.9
